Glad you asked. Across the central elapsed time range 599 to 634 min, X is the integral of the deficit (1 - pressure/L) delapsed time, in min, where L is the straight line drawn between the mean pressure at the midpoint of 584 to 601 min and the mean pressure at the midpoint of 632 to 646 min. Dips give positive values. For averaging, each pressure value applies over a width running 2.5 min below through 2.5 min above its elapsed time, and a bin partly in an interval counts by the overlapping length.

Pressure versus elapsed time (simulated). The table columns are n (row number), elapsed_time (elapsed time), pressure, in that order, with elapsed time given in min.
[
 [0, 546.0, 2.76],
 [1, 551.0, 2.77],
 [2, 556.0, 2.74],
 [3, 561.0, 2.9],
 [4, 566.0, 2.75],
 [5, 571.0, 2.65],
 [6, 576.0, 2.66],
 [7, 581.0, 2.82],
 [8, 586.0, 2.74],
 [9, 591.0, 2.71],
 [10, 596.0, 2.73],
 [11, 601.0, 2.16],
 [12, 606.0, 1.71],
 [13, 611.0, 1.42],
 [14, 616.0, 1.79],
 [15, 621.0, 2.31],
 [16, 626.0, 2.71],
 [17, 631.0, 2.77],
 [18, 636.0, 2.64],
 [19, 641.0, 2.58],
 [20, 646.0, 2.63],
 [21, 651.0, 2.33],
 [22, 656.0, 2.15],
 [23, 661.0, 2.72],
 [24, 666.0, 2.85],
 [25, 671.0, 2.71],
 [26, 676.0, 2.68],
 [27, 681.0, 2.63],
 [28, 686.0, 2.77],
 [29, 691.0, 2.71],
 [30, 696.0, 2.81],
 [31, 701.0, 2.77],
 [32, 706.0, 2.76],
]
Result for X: 6.71 min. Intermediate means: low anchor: 2.64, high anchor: 2.63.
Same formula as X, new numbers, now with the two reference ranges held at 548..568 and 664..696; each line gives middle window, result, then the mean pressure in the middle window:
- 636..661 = 2.47 min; 2.47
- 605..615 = 4.30 min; 1.58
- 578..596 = 0.17 min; 2.75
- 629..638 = 0.16 min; 2.71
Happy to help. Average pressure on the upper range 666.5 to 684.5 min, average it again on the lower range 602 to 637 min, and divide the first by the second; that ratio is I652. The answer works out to 1.2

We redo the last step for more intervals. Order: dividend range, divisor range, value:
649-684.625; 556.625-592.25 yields 0.94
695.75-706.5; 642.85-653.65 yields 1.12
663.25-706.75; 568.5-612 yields 1.13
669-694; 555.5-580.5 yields 0.98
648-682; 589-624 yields 1.22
